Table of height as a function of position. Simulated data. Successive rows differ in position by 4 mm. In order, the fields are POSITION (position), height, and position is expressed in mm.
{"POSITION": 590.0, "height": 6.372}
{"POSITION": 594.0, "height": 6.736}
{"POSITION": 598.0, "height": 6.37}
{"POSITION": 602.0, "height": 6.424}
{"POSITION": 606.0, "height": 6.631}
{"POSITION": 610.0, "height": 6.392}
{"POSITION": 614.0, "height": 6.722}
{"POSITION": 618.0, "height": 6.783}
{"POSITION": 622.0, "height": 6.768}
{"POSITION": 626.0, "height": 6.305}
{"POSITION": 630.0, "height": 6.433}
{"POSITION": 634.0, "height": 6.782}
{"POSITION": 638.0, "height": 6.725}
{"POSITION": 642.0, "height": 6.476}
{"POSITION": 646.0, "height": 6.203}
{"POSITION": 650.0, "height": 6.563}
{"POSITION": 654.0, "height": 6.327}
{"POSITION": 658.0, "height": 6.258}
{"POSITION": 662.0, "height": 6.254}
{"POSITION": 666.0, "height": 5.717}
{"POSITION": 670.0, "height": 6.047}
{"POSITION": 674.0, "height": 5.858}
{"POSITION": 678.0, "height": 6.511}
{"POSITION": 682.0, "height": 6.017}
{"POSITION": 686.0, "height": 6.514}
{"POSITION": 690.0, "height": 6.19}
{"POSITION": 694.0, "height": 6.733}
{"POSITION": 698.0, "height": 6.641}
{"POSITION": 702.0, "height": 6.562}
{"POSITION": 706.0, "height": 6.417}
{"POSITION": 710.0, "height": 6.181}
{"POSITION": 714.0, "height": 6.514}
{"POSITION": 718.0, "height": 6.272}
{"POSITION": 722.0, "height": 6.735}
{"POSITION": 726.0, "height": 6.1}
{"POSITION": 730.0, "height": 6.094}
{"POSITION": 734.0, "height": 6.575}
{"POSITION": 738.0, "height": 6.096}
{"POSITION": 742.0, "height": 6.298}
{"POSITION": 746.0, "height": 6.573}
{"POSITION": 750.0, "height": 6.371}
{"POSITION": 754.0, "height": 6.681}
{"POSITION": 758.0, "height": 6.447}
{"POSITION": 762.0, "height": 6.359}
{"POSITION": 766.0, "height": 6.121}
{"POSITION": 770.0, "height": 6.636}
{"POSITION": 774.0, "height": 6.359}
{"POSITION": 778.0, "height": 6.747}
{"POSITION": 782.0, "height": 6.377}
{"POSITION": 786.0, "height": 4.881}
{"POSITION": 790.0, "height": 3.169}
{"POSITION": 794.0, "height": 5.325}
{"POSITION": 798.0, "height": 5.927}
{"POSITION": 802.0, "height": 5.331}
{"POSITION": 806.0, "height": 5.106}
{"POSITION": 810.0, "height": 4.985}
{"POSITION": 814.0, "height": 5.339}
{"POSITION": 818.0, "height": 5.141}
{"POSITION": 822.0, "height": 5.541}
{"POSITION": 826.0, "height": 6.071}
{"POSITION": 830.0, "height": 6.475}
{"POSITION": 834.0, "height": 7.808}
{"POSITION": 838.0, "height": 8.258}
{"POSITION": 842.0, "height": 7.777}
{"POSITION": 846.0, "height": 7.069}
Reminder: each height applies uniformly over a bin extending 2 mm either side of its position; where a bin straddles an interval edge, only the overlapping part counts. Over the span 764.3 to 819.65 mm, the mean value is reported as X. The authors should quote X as 5.53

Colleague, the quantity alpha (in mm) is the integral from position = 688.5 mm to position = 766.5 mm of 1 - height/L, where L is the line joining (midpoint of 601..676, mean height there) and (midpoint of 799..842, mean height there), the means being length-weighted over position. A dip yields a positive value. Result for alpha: -1.95 mm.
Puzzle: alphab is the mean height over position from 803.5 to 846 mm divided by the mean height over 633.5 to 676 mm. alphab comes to 1.0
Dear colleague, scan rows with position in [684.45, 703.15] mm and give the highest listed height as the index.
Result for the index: 6.733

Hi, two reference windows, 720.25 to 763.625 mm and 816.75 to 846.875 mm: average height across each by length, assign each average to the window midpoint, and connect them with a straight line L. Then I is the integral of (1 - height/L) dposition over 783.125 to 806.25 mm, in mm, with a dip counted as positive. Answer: 5.7 mm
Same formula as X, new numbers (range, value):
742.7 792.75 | 6.06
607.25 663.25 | 6.5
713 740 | 6.33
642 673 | 6.2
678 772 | 6.4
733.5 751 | 6.37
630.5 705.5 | 6.36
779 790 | 5.28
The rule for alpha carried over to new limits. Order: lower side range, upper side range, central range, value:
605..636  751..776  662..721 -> 1.9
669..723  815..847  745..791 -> 3.1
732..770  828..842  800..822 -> 6.1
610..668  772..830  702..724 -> -1.6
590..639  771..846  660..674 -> 0.9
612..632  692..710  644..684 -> 2.4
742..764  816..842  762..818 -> 8.3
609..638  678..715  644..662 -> 0.6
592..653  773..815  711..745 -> -2.9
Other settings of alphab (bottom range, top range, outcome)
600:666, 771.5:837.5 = 0.88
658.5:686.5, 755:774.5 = 1.05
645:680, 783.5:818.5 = 0.81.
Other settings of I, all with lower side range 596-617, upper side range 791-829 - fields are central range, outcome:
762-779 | -2.5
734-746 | -1.1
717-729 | -1.0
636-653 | -0.5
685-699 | -1.1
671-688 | -0.3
